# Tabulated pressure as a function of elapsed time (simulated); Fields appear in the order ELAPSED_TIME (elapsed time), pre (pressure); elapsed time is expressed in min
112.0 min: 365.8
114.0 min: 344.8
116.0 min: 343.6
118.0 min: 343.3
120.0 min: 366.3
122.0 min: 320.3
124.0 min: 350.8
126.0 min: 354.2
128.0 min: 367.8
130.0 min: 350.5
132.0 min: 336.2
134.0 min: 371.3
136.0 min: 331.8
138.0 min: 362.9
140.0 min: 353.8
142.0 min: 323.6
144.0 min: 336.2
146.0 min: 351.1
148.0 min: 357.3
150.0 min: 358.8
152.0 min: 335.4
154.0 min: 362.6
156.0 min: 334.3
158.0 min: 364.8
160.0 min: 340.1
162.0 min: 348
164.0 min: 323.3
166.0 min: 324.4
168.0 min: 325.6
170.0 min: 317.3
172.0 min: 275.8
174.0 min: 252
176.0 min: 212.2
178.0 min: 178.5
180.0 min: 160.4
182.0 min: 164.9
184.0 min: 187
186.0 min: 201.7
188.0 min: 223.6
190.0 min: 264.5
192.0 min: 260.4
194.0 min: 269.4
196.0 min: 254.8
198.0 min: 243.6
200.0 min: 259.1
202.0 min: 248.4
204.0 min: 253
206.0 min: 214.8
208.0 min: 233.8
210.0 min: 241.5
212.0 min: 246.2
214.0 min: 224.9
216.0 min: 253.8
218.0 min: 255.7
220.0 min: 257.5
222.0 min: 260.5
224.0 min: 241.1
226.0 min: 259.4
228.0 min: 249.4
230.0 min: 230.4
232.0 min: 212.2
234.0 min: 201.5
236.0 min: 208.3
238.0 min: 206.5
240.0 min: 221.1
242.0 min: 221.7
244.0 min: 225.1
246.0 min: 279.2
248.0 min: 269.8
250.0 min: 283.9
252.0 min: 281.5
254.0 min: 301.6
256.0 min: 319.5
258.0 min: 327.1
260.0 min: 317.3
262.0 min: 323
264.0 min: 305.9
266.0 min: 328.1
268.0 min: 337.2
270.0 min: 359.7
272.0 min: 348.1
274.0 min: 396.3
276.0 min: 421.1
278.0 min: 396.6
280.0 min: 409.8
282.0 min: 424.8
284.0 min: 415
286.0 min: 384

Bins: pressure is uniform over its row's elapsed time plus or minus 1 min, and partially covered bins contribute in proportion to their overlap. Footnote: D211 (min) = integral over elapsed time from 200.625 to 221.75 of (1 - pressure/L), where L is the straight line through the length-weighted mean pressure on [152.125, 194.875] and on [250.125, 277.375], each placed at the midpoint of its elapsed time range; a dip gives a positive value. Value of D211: 3.9 min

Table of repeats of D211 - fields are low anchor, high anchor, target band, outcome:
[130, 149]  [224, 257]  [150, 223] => 9.1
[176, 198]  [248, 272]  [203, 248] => 5.2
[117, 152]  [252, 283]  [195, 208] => 3.9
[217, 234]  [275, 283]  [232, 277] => 6.1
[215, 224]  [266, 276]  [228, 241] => 3.2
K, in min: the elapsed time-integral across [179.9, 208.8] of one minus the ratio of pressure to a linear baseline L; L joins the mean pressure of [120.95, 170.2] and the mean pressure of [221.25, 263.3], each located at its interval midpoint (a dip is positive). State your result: 6.7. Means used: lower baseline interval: 345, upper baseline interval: 259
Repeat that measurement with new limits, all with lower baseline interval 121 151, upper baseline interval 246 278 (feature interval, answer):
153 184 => 5.5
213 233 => 5.4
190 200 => 2.4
